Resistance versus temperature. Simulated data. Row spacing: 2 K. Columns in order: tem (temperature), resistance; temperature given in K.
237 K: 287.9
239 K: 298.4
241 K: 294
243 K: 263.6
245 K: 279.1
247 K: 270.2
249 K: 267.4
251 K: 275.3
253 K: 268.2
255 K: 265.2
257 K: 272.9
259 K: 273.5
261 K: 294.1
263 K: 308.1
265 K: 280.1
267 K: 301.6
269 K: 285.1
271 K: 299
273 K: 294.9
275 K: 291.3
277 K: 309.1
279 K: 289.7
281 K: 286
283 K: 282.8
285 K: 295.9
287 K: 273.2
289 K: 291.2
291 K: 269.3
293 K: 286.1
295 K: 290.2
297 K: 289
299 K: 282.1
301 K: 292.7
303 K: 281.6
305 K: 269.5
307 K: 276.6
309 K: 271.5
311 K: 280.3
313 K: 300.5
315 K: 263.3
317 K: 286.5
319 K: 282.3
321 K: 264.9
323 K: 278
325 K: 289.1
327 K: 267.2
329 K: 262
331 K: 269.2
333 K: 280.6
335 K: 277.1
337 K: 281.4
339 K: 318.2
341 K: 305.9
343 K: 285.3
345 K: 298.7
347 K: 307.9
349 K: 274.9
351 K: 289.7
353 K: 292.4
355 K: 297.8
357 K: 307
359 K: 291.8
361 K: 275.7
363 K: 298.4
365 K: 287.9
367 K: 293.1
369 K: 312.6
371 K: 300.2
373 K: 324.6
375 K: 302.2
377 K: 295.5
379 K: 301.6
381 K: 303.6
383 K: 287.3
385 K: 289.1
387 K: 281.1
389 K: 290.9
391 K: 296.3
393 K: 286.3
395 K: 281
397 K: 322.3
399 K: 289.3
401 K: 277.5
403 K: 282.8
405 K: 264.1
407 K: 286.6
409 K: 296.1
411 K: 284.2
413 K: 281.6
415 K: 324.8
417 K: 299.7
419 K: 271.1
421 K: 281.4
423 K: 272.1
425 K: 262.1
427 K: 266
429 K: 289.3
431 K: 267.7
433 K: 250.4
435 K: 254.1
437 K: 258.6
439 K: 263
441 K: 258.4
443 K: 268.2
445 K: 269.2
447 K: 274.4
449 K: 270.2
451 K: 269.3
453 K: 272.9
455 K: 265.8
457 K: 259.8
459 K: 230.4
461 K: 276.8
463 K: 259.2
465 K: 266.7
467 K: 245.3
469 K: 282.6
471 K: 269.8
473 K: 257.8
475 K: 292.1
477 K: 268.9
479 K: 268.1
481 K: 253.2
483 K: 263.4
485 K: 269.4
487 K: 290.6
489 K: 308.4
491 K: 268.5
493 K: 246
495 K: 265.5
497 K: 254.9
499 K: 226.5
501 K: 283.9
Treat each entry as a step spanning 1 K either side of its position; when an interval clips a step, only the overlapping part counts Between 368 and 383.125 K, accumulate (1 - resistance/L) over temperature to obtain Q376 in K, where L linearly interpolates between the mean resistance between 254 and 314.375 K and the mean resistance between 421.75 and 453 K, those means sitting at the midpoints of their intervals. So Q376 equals -1.7 K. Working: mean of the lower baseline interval 286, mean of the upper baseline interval 267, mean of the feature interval 304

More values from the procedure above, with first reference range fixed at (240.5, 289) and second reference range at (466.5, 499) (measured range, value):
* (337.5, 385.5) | -3.5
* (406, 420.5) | -1.0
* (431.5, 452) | 0.6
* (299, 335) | 0.4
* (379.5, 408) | -1.5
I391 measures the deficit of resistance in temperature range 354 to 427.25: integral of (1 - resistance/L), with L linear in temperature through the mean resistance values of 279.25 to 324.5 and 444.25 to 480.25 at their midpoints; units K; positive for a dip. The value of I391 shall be -4.8 K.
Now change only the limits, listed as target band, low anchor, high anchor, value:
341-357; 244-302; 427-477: -1.0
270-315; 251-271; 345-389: 0.2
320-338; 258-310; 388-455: 0.6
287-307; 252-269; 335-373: 0.4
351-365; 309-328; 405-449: -0.8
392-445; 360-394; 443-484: 0.6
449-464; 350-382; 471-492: 0.9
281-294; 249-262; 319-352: -0.2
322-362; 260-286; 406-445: -0.3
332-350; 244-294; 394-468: -0.8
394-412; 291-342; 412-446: -0.8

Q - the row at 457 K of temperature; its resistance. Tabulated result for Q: 259.8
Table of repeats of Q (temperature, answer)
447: 274.4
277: 309.1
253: 268.2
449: 270.2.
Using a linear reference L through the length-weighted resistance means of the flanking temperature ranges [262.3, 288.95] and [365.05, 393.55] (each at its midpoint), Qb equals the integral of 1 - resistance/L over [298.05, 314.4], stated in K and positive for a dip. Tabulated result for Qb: 0.7 K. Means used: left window 292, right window 297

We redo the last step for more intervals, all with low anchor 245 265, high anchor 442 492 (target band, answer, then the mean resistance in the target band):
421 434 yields 0.1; 269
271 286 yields -0.9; 293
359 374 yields -1.4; 298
